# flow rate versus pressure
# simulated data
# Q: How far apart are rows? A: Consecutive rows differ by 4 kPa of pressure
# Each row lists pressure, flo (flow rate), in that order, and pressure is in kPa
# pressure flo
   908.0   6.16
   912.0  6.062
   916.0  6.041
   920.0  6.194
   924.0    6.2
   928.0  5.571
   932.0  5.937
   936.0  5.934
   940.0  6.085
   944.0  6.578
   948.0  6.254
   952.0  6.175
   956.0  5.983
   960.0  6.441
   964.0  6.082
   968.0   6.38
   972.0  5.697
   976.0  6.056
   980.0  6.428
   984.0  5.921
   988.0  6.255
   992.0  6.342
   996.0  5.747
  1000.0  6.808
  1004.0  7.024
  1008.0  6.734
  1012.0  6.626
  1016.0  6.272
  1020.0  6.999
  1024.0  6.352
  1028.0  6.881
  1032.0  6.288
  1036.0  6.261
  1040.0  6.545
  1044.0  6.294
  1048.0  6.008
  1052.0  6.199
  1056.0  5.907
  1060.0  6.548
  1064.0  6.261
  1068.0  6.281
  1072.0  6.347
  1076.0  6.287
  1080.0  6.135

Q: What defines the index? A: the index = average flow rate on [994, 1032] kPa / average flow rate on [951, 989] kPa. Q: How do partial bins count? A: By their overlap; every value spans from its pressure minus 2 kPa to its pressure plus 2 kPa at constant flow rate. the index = 1.07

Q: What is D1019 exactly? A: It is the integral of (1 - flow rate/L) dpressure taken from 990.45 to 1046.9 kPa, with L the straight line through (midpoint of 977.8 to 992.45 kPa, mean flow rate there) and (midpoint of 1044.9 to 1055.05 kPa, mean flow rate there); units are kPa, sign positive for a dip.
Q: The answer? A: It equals -3.2 kPa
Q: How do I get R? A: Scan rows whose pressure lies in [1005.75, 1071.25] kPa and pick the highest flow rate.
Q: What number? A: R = 6.999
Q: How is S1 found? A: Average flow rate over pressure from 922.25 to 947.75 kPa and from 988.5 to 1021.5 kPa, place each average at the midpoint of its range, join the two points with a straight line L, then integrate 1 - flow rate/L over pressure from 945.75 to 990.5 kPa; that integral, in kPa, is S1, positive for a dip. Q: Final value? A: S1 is 1.0 kPa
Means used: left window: 6.06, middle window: 6.16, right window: 6.55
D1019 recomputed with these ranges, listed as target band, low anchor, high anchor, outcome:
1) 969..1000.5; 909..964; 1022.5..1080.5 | 0.3 kPa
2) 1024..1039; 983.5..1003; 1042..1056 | -0.7 kPa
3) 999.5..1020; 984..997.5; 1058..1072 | -1.8 kPa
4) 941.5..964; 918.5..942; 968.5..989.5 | -0.9 kPa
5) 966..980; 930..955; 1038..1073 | 0.2 kPa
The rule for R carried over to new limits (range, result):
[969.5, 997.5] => 6.428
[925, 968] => 6.578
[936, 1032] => 7.024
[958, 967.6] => 6.441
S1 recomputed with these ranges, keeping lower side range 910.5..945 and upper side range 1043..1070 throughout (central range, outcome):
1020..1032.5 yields -0.9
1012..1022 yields -0.8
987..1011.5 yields -1.4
